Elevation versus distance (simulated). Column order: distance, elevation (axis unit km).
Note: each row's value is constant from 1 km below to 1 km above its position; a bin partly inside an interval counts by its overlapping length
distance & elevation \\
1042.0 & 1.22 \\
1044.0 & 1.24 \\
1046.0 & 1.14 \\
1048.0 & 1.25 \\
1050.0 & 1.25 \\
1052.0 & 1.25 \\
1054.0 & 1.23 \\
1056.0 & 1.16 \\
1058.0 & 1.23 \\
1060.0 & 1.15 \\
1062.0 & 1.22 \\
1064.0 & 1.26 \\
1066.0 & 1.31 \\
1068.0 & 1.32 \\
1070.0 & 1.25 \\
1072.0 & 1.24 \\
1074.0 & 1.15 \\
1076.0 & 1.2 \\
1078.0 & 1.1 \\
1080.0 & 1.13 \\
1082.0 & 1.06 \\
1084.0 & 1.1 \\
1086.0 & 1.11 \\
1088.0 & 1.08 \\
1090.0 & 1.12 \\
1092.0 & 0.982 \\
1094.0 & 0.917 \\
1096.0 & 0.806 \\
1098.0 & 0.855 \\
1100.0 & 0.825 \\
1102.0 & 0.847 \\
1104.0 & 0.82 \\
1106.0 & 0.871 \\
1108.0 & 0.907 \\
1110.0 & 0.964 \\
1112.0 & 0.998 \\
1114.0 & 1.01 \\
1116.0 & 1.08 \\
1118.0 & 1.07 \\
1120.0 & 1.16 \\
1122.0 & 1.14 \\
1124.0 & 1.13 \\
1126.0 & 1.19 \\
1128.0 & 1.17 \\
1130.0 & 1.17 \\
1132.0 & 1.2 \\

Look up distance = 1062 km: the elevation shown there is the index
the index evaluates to 1.22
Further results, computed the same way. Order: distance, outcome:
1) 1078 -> 1.1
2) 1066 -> 1.31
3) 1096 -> 0.806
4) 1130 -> 1.17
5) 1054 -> 1.23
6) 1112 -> 0.998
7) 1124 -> 1.13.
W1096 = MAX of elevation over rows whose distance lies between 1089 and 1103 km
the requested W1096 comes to 1.12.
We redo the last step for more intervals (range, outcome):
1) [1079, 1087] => 1.13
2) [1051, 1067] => 1.31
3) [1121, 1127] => 1.19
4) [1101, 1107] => 0.871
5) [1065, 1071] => 1.32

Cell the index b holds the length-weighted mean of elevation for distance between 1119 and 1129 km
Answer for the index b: 1.16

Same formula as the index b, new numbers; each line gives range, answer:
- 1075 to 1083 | 1.12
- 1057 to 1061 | 1.19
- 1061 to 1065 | 1.24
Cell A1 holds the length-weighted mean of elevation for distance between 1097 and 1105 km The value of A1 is 0.837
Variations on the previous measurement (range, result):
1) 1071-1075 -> 1.19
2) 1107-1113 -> 0.956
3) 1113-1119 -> 1.05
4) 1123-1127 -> 1.16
